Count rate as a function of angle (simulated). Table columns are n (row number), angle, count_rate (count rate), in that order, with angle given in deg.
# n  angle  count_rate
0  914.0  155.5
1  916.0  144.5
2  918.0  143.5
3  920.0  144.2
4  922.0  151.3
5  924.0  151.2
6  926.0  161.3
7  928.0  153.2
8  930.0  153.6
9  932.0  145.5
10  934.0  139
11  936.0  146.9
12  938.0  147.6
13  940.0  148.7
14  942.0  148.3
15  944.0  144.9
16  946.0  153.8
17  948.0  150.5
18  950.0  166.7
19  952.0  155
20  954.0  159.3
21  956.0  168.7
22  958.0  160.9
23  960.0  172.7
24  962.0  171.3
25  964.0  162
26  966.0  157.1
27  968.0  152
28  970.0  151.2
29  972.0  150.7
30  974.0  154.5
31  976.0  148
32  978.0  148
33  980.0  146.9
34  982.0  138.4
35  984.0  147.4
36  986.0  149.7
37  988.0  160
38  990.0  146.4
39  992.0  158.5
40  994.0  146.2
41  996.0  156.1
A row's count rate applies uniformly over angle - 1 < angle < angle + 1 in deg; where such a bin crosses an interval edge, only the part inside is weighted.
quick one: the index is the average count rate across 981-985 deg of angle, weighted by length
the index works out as 143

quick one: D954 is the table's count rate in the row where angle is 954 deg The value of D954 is 159.3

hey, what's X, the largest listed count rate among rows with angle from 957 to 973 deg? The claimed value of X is 172.7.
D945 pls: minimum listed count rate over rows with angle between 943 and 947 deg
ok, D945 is 144.9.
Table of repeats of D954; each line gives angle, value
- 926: 161.3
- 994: 146.2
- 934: 139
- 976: 148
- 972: 150.7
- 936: 146.9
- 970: 151.2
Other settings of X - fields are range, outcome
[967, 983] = 154.5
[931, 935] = 145.5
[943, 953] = 166.7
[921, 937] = 161.3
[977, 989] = 160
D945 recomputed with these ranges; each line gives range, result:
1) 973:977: 148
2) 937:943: 147.6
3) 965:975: 150.7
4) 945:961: 150.5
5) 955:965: 160.9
